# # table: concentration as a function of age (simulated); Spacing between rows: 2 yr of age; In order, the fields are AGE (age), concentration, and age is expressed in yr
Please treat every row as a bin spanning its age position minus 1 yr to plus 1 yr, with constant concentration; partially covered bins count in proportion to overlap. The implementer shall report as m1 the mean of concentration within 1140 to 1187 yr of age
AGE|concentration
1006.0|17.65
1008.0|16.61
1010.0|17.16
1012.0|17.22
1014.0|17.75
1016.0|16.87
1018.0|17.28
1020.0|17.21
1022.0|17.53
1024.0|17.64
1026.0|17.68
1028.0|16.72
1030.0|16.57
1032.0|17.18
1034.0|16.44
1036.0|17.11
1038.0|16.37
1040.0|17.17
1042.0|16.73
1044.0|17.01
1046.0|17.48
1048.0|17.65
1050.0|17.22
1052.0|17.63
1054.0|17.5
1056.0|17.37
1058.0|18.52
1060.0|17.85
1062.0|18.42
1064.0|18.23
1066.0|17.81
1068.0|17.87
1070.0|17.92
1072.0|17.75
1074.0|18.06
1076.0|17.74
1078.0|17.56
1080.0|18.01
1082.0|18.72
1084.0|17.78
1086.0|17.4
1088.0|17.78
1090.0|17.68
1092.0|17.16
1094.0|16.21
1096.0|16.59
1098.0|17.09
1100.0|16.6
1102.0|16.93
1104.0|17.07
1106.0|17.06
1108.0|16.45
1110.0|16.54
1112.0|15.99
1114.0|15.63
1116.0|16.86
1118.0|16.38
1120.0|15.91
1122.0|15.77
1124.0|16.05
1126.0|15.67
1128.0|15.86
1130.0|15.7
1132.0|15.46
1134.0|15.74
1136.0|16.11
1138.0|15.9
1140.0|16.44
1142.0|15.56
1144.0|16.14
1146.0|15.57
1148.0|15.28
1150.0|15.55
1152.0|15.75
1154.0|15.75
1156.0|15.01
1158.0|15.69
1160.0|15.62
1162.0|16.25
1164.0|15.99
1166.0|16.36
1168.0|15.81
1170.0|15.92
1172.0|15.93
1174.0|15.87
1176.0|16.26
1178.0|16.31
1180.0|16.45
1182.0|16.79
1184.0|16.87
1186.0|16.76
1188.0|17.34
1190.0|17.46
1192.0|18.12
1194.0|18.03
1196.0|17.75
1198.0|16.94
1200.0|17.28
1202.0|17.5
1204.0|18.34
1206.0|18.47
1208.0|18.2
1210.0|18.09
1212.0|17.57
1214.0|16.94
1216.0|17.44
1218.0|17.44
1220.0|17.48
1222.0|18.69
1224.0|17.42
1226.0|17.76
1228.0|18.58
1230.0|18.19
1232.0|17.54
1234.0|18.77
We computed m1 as 16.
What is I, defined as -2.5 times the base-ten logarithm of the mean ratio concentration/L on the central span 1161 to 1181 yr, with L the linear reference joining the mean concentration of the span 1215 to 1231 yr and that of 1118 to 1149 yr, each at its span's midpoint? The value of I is 0.038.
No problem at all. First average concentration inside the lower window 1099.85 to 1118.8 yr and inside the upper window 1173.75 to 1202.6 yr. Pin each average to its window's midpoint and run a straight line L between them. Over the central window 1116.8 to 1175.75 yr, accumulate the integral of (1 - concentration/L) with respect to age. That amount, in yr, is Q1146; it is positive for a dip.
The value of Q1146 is 3.4 yr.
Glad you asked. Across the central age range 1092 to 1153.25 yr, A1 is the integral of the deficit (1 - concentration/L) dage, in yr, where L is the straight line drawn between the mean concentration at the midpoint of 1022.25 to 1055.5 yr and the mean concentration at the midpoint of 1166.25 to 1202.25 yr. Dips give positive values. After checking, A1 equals 3.0 yr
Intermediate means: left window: 17.1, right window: 16.8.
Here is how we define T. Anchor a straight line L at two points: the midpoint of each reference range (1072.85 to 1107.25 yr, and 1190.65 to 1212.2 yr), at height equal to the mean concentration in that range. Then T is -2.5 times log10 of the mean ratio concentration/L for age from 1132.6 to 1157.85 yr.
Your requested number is 0.12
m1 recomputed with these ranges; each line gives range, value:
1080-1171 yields 16.3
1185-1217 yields 17.6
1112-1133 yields 15.9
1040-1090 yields 17.7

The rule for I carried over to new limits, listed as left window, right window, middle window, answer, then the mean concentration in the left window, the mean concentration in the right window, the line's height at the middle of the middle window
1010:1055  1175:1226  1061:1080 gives -0.04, 17.2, 17.4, 17.2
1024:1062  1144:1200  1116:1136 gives 0.05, 17.3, 16.4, 16.7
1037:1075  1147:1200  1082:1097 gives 0.00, 17.6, 16.4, 17.3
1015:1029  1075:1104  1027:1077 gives -0.01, 17.3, 17.4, 17.3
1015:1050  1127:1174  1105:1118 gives -0.01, 17.1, 15.8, 16.2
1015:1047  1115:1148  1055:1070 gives -0.08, 17.1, 15.9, 16.7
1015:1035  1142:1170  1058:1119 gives -0.06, 17.1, 15.8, 16.5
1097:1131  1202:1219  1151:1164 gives 0.09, 16.3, 17.8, 17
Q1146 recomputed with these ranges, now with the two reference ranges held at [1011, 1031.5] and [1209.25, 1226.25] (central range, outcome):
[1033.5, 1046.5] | 0.3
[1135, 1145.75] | 0.9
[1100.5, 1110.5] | 0.3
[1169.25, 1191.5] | 1.2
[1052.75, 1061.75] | -0.3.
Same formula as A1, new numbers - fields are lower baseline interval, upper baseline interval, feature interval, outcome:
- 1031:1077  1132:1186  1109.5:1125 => 0.43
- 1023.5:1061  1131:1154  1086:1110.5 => -0.79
